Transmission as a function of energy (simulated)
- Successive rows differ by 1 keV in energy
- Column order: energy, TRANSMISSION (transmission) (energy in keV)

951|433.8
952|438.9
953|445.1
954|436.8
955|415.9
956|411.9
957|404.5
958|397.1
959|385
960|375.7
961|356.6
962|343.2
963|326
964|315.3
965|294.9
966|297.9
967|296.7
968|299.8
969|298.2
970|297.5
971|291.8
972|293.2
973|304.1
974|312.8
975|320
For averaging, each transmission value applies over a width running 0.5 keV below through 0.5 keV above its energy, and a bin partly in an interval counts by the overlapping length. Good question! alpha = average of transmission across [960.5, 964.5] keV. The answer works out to 335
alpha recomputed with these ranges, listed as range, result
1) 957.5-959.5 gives 391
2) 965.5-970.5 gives 298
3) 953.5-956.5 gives 422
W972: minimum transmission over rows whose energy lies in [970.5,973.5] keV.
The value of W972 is 291.8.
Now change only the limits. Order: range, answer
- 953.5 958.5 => 397.1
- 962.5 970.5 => 294.9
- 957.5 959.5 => 385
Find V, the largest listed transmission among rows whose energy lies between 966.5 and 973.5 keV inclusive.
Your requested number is 304.1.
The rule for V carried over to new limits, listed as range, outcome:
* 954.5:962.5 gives 415.9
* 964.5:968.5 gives 299.8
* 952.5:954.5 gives 445.1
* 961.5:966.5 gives 343.2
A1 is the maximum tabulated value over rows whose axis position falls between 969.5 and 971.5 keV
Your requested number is 297.5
